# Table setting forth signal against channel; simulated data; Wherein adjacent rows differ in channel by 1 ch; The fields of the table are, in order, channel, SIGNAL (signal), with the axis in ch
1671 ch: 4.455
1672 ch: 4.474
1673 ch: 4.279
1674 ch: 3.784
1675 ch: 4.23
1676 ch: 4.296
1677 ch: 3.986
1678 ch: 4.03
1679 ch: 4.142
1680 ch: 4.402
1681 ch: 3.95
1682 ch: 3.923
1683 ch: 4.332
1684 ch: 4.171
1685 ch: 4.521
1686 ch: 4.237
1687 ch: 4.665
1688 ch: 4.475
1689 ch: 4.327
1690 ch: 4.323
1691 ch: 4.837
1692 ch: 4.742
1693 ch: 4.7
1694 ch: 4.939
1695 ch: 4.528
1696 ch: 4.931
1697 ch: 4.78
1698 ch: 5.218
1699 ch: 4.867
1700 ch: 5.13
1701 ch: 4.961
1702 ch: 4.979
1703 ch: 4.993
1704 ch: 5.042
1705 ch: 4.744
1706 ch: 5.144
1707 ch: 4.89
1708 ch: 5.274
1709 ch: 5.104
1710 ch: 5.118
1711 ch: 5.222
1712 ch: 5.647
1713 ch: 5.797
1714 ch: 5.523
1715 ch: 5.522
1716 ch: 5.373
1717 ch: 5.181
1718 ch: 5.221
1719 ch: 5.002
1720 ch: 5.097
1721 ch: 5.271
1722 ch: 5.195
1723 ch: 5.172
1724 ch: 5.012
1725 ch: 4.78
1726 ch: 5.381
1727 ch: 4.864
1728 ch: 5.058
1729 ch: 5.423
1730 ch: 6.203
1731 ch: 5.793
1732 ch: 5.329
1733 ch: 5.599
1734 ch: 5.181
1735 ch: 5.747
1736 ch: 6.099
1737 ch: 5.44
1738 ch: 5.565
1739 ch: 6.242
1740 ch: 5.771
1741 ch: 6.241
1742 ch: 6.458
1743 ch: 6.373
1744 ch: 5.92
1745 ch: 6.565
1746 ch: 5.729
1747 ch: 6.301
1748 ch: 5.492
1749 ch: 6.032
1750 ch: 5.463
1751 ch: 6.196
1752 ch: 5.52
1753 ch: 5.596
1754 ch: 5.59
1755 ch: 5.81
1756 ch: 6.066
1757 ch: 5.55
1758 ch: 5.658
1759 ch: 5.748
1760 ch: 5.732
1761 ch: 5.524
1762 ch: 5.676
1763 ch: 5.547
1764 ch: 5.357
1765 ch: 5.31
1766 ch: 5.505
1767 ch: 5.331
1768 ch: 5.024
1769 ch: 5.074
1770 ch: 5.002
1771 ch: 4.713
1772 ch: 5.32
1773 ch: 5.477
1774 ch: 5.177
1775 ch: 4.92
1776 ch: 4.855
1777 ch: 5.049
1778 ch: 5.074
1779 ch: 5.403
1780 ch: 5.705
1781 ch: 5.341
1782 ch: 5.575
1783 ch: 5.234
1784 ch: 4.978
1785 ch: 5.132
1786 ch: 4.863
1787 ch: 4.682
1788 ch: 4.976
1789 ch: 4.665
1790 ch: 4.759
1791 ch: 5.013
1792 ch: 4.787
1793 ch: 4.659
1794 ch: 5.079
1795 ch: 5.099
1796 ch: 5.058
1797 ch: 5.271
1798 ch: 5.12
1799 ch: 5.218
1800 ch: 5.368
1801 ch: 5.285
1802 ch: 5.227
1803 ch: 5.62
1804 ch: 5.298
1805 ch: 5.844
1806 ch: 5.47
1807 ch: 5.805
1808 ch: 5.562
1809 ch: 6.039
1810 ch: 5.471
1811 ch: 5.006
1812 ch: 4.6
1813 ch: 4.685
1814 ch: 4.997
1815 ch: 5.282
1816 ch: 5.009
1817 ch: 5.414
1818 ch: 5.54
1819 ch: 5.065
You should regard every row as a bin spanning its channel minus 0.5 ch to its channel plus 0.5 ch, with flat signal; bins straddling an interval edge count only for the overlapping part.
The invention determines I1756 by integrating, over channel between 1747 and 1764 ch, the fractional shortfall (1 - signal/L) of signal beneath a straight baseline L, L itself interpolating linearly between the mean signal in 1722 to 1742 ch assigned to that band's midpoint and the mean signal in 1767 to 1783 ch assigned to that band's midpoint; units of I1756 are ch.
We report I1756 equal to -1.15 ch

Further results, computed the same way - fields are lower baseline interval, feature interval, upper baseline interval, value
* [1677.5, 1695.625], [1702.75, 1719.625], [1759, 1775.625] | -1.97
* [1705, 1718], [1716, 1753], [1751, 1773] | -1.57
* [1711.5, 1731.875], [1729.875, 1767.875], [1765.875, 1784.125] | -3.60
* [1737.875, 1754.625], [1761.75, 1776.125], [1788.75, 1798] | 0.66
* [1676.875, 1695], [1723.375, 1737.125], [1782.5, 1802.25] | -2.27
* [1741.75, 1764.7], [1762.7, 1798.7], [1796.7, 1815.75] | 2.88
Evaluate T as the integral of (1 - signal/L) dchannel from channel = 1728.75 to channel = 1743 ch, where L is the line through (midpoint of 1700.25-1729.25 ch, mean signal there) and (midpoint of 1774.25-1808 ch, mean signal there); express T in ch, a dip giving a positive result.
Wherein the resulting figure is -1.79 ch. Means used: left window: 5.17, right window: 5.17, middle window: 5.82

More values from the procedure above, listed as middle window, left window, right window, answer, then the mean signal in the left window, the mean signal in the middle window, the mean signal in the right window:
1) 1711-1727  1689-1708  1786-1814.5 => -1.1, 4.87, 5.26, 5.16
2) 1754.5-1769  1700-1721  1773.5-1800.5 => -1.2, 5.19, 5.54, 5.08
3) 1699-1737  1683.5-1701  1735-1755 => 0.1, 4.68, 5.27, 5.92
